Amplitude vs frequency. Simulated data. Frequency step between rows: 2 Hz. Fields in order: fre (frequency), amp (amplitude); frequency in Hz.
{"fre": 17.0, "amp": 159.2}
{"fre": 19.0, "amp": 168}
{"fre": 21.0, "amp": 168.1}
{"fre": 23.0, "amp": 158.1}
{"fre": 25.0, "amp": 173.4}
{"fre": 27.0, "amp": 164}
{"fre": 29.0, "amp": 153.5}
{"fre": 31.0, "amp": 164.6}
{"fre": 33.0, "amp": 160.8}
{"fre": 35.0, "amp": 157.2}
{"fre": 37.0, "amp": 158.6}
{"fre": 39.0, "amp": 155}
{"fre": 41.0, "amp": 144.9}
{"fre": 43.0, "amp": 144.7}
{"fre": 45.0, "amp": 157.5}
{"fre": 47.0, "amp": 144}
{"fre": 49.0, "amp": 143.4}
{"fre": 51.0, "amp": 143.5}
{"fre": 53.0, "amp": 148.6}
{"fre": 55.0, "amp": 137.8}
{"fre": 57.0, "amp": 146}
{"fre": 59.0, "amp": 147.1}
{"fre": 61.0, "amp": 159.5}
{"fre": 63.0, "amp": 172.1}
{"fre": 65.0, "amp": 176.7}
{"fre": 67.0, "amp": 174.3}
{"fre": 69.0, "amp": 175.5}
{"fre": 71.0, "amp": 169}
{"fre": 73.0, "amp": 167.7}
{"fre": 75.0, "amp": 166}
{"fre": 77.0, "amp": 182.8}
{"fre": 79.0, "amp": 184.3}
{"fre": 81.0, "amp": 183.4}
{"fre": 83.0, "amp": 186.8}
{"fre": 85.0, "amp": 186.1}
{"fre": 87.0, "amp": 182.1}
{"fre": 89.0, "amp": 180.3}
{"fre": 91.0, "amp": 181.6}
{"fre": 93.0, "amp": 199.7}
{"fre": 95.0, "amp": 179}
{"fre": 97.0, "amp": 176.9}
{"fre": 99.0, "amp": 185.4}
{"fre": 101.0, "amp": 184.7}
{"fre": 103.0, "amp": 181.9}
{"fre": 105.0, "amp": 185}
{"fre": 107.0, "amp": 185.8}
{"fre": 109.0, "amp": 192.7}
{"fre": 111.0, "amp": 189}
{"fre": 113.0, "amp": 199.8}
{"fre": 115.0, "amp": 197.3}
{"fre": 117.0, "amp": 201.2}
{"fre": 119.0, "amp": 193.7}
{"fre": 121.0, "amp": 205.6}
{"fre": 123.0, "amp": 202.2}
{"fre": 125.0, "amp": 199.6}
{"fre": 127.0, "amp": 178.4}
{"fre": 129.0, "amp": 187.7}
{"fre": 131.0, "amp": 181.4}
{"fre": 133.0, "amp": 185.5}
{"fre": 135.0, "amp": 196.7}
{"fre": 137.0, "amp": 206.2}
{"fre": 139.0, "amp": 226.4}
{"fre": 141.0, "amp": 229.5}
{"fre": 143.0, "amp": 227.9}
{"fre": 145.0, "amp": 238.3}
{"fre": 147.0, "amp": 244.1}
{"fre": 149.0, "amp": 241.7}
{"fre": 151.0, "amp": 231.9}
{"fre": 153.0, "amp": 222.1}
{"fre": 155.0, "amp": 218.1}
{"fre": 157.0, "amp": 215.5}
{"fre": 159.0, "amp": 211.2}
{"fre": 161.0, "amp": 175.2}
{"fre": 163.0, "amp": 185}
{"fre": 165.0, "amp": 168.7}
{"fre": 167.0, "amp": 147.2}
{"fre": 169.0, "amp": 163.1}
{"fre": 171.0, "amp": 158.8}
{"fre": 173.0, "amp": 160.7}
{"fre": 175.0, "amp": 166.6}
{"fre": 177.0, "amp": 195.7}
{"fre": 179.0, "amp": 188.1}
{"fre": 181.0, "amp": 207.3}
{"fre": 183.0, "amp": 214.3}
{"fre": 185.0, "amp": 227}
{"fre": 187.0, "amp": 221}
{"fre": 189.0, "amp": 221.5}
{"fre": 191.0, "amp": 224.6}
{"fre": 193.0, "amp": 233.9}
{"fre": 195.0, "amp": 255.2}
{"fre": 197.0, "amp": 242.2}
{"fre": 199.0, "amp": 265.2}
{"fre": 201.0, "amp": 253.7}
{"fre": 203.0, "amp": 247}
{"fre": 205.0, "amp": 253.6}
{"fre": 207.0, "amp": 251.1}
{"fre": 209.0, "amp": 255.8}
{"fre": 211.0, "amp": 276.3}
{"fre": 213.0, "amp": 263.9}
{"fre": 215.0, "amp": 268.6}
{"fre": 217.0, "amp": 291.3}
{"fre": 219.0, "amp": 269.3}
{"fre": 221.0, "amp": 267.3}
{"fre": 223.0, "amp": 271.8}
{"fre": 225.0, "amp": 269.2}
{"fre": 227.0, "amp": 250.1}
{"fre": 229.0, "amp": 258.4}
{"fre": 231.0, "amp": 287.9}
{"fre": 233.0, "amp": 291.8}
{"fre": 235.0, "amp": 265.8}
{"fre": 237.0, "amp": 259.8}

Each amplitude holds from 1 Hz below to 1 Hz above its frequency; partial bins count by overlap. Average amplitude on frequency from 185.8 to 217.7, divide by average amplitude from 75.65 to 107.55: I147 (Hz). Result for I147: 1.37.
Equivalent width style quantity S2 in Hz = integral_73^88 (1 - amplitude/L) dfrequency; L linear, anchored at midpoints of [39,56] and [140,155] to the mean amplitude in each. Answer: -0.5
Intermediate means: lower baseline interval 146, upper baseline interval 233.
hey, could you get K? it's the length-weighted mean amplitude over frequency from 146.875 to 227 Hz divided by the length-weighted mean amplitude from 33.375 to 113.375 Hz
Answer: 1.3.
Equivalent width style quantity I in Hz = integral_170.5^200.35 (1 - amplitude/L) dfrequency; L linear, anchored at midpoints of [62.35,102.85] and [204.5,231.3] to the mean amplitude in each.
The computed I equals 4.0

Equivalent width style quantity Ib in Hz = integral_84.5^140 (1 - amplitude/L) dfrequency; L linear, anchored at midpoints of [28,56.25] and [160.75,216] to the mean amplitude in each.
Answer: -2.5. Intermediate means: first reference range 151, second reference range 218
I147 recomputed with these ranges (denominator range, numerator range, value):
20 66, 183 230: 1.63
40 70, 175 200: 1.44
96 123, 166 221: 1.19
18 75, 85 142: 1.22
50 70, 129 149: 1.36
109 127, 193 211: 1.28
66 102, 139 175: 1.12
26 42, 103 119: 1.22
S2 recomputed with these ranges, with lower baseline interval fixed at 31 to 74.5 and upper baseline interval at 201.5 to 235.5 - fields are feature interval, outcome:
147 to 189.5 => 6.4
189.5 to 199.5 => 0.4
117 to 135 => 1.1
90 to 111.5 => 0.3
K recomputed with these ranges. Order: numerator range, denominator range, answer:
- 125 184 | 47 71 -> 1.27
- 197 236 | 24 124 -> 1.54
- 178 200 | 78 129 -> 1.20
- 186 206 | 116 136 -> 1.25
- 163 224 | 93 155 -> 1.12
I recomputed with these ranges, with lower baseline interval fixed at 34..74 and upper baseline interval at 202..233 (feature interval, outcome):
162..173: 3.2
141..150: -0.8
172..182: 2.3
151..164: 1.1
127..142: 0.7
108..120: 0.1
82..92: -0.3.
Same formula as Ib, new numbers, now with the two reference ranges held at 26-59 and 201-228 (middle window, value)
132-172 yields 3.1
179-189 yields 1.2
